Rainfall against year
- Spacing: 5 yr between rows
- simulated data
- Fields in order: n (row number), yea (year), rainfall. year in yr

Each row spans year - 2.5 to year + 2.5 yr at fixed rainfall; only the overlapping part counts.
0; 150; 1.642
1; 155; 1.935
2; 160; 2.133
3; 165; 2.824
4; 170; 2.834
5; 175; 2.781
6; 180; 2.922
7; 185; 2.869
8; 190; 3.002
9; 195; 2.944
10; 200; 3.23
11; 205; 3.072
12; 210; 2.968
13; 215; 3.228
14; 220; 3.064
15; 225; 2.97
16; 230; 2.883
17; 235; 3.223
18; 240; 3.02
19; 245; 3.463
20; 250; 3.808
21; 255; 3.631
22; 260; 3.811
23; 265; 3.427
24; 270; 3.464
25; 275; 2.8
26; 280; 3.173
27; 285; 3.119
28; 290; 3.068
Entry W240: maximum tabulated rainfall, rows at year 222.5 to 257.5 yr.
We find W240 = 3.808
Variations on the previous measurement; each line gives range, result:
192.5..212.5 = 3.23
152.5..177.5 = 2.834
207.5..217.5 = 3.228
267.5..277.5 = 3.464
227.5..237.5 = 3.223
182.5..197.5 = 3.002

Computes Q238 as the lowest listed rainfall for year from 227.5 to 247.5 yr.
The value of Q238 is 2.883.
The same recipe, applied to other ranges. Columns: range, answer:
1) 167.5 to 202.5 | 2.781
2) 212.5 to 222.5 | 3.064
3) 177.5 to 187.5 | 2.869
